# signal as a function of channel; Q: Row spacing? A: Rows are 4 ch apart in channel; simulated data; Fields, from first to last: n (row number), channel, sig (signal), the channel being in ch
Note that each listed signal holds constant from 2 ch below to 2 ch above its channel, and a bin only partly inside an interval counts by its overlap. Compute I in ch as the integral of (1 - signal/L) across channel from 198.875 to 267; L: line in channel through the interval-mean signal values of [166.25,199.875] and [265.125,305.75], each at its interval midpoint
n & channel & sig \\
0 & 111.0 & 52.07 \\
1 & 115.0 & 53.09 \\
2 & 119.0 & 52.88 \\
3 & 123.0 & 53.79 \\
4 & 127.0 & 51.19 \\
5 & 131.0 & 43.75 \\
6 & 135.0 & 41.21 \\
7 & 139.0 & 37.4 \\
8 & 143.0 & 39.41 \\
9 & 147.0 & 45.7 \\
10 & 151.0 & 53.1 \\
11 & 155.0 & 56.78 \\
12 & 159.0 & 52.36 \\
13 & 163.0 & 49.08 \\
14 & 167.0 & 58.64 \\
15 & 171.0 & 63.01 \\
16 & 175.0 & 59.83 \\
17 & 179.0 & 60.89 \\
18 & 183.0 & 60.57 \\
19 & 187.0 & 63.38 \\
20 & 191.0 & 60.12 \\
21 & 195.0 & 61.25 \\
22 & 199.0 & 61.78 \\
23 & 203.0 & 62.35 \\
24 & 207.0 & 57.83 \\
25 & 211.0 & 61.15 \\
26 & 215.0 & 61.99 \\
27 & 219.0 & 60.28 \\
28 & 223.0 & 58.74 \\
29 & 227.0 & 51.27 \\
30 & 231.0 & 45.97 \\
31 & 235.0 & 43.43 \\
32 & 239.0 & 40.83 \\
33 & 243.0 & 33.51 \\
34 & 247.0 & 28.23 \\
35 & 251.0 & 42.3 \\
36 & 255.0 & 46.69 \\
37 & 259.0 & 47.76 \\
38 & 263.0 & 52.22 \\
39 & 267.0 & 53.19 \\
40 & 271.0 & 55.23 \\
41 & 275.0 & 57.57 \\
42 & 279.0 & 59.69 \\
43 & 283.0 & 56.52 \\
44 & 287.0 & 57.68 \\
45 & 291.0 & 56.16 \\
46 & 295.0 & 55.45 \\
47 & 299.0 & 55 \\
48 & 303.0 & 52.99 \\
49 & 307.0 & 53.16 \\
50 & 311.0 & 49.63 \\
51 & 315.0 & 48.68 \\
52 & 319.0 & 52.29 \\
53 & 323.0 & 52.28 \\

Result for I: 9.9 ch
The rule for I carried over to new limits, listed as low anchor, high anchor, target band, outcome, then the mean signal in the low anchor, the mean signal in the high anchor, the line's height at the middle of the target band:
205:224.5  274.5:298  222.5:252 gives 8.4 ch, 60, 57.1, 59.1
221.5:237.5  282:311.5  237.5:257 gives 4.8 ch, 49.3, 54.8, 50.7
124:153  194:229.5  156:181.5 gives -3.2 ch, 44.9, 59.4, 50.9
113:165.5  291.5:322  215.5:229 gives -1.8 ch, 48.5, 52.6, 50.6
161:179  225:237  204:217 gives -2.5 ch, 58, 46.9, 50.6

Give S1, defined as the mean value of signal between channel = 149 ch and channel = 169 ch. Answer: 54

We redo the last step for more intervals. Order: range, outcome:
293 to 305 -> 54.5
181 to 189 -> 62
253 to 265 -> 48.9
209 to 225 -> 60.5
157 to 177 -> 56.6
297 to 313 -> 52.7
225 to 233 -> 48.6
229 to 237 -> 44.7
